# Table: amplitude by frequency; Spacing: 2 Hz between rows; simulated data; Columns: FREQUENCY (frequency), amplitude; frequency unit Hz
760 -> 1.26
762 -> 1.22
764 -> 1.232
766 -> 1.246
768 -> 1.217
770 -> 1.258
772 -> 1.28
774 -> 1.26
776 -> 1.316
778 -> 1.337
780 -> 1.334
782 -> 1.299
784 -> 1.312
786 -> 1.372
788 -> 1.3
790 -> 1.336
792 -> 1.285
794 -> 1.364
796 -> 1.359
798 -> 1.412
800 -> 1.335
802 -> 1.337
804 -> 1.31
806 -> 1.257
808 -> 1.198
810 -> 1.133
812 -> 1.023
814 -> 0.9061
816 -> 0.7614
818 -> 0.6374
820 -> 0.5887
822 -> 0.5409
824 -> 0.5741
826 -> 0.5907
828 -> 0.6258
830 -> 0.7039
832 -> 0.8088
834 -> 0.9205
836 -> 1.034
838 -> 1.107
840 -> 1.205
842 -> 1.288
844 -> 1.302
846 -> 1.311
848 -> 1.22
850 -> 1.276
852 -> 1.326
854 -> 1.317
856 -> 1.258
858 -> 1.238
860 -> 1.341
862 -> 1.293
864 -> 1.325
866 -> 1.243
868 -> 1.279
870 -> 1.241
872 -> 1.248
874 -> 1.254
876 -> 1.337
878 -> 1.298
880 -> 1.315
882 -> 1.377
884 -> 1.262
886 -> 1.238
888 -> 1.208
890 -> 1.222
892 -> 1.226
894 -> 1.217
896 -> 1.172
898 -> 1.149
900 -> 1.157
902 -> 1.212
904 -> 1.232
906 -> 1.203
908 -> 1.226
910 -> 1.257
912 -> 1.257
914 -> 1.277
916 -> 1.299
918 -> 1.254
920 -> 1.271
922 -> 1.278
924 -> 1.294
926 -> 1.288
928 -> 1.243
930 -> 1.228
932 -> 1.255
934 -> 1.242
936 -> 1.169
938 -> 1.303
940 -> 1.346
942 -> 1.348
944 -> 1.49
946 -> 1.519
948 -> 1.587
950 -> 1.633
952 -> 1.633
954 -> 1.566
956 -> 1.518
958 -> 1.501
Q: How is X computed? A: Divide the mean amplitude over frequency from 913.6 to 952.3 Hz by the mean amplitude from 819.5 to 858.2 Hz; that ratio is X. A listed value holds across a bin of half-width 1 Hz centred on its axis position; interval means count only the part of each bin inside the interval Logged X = 1.33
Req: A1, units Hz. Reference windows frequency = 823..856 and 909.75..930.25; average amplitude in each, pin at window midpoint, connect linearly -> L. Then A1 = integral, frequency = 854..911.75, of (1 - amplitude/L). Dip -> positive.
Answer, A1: -4.4 Hz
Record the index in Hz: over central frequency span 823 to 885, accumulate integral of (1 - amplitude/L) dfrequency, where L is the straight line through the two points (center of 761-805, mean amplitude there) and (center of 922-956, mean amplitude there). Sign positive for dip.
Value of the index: 8.51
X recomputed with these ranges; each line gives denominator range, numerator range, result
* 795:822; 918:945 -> 1.20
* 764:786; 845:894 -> 0.99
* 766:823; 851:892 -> 1.08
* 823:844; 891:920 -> 1.35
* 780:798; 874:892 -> 0.96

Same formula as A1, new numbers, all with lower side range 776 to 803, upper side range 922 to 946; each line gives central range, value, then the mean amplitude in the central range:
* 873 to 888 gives 0.26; 1.29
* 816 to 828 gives 6.54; 0.604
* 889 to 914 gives 1.81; 1.21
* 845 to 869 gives 0.62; 1.29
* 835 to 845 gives 1.03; 1.19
